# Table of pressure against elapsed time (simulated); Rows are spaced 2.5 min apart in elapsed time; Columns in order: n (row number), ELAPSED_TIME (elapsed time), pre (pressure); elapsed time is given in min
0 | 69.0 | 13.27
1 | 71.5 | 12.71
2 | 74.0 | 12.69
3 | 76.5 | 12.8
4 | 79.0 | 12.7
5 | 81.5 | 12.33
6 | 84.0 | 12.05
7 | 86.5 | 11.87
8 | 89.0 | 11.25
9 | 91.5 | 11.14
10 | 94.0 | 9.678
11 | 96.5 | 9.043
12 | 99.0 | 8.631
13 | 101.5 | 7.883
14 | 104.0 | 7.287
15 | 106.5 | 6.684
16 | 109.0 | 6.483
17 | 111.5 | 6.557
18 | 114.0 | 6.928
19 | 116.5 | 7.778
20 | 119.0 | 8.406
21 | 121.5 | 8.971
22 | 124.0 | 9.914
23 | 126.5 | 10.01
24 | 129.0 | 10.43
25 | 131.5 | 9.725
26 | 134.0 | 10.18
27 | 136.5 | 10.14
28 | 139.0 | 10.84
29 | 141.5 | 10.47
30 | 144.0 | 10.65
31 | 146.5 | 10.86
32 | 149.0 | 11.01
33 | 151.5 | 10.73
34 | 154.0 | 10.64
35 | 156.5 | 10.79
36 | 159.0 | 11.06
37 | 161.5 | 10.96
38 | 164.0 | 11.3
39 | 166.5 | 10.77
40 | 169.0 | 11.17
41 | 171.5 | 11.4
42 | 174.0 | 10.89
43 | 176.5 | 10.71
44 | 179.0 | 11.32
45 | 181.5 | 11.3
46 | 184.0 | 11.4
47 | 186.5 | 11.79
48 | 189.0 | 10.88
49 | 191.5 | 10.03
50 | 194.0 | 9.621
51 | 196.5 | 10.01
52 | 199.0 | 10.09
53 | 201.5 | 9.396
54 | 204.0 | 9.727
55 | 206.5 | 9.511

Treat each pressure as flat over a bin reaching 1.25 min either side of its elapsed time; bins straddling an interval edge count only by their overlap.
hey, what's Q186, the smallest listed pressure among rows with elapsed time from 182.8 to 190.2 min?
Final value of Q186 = 10.88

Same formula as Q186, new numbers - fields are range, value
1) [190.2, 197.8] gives 9.621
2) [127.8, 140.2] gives 9.725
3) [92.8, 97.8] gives 9.043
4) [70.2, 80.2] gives 12.69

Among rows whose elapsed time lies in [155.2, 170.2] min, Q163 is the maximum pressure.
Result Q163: 11.3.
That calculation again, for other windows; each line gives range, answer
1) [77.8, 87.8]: 12.7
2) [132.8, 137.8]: 10.18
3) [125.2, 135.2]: 10.43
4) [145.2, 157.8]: 11.01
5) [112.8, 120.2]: 8.406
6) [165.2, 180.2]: 11.4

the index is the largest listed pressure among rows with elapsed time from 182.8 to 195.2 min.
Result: 11.79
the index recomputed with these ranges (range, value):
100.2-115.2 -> 7.883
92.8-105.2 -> 9.678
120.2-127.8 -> 10.01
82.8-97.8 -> 12.05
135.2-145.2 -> 10.84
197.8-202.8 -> 10.09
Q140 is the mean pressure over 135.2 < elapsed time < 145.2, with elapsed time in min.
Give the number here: 10.5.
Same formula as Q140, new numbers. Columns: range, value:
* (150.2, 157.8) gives 10.7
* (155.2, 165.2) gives 11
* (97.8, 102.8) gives 8.24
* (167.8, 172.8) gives 11.3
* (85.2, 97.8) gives 10.6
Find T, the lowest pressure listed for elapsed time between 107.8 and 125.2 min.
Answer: 6.483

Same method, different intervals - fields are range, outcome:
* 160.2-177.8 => 10.71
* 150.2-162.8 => 10.64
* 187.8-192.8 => 10.03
